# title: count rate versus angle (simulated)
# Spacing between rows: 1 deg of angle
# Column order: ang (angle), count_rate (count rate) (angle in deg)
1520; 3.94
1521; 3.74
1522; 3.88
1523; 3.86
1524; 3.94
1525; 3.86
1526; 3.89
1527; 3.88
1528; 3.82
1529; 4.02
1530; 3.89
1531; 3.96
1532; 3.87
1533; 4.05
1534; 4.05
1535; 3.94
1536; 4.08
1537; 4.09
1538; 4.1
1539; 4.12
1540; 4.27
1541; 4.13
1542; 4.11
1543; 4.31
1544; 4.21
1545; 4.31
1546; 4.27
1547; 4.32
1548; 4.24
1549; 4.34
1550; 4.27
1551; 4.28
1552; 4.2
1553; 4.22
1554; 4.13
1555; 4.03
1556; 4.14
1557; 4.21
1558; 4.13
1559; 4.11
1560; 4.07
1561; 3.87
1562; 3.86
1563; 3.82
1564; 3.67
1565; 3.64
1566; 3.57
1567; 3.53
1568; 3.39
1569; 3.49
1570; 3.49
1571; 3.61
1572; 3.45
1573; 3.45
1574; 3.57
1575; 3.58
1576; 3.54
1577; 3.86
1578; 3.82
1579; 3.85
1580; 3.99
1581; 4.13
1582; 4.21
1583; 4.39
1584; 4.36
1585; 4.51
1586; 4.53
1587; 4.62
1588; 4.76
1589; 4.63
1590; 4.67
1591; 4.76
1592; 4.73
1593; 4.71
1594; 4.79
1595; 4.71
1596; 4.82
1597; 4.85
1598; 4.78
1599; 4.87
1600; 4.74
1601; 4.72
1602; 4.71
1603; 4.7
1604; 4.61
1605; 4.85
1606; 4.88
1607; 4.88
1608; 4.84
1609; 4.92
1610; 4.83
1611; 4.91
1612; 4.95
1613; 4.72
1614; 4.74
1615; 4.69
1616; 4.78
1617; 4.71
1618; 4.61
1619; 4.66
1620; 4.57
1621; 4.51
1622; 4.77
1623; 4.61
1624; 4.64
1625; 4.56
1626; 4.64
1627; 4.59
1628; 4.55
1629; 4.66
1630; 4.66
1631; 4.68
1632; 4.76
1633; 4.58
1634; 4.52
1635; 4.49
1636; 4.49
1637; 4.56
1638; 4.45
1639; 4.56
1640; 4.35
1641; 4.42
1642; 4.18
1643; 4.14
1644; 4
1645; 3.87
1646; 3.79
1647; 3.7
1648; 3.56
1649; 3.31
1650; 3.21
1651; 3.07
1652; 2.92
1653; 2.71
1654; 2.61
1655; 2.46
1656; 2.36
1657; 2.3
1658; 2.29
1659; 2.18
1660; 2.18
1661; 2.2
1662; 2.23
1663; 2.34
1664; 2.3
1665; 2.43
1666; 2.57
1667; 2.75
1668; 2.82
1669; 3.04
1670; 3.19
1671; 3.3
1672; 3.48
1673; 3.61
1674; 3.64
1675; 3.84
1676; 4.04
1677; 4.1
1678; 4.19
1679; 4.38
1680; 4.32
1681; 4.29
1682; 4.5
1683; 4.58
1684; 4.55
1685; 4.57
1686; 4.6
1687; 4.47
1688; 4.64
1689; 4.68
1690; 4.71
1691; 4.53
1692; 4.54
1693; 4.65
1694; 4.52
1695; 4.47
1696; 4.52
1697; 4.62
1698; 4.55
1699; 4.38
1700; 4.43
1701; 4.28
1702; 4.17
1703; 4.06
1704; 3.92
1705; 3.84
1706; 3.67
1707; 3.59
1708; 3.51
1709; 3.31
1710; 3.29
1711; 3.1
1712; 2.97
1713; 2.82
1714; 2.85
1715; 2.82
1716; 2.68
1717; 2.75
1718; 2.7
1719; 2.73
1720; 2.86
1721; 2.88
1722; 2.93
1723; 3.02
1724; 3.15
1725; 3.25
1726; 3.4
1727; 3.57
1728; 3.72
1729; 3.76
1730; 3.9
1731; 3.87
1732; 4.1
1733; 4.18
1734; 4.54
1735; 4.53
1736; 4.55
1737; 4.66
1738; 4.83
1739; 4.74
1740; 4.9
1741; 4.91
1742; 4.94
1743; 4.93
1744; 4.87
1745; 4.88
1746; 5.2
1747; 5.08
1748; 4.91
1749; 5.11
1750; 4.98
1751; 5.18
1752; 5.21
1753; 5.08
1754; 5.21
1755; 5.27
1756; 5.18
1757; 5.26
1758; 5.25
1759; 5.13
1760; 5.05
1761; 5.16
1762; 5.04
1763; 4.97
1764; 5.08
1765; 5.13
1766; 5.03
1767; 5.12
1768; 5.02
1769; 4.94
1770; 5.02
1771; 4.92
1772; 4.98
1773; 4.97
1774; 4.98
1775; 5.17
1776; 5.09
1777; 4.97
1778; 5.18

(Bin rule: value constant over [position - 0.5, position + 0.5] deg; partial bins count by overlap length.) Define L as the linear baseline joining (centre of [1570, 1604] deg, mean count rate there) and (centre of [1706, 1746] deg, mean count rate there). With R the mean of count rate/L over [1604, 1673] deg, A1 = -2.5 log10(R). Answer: 0.066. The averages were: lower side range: 4.34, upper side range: 3.74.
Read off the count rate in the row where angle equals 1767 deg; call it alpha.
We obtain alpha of 5.12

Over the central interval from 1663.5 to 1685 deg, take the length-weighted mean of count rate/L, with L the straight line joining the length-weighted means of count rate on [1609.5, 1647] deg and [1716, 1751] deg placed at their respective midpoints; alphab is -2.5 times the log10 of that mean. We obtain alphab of 0.19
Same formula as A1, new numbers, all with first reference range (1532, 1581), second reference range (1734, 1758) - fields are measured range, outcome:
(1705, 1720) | 0.481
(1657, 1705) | 0.220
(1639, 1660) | 0.331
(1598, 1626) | -0.118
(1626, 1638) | -0.056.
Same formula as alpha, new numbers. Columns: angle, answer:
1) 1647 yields 3.7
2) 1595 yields 4.71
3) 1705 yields 3.84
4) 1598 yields 4.78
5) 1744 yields 4.87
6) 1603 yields 4.7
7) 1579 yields 3.85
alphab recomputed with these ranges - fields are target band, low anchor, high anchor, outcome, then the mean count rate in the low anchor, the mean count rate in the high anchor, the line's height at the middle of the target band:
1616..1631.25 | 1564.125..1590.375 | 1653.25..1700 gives -0.21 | 3.94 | 3.65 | 3.8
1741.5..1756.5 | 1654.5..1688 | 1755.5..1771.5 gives -0.06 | 3.36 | 5.08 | 4.81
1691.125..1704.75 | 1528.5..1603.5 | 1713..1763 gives -0.04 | 4.16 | 4.27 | 4.25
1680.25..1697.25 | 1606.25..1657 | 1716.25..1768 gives -0.05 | 4.24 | 4.44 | 4.34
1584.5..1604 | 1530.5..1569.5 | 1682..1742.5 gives -0.18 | 4.04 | 3.94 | 4.01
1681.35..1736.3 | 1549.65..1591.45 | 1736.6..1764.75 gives 0.24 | 4.01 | 5.04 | 4.8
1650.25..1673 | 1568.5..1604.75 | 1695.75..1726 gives 0.39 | 4.31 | 3.45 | 3.79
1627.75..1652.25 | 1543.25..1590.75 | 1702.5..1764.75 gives -0.02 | 4.03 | 4.16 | 4.09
